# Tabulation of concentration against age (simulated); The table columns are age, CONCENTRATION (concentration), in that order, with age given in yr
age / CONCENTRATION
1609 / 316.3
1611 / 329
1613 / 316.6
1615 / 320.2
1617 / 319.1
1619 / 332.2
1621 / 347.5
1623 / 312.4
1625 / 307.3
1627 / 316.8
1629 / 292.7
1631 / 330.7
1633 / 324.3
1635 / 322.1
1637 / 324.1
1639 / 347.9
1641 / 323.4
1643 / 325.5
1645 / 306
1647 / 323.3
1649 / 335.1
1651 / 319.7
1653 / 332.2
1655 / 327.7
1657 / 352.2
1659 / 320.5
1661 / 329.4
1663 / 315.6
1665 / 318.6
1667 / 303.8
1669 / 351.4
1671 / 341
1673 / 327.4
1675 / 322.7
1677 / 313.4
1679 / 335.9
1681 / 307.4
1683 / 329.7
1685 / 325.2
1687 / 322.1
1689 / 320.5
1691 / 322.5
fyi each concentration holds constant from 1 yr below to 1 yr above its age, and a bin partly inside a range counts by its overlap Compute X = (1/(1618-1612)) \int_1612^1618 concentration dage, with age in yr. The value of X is 319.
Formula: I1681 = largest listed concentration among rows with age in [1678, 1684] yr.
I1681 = 335.9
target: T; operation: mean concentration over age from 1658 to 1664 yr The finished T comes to 322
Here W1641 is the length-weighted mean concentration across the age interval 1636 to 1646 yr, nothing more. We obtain 325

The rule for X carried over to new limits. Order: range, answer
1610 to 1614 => 323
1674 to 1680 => 324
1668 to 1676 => 336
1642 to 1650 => 322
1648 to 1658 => 333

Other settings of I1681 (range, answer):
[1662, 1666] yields 318.6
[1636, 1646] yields 347.9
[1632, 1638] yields 324.3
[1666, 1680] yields 351.4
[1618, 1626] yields 347.5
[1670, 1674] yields 341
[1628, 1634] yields 330.7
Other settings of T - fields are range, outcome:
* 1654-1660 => 333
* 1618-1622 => 340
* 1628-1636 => 317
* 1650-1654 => 326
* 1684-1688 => 324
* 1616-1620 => 326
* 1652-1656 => 330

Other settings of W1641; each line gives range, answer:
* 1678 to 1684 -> 324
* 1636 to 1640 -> 336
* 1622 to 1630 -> 307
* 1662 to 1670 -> 322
